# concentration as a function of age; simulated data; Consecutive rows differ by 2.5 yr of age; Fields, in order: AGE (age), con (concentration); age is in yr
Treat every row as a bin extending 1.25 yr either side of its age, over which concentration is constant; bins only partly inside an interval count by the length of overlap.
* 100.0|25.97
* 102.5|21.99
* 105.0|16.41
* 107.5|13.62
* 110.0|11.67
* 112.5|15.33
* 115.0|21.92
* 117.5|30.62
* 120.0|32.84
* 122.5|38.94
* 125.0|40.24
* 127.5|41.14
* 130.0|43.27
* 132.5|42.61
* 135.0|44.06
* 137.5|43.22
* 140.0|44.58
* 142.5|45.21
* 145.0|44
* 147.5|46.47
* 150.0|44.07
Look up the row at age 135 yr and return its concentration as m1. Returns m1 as 44.06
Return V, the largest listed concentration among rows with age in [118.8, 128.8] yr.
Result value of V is 41.14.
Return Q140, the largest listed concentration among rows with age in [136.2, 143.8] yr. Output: 45.21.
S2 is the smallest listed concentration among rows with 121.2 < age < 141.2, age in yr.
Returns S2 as 38.94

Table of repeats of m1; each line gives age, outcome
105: 16.41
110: 11.67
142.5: 45.21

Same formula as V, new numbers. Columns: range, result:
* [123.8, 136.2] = 44.06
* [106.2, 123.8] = 38.94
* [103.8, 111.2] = 16.41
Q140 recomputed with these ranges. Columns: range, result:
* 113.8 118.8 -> 30.62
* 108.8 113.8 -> 15.33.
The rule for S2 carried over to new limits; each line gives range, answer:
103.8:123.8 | 11.67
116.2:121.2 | 30.62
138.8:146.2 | 44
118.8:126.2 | 32.84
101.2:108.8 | 13.62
